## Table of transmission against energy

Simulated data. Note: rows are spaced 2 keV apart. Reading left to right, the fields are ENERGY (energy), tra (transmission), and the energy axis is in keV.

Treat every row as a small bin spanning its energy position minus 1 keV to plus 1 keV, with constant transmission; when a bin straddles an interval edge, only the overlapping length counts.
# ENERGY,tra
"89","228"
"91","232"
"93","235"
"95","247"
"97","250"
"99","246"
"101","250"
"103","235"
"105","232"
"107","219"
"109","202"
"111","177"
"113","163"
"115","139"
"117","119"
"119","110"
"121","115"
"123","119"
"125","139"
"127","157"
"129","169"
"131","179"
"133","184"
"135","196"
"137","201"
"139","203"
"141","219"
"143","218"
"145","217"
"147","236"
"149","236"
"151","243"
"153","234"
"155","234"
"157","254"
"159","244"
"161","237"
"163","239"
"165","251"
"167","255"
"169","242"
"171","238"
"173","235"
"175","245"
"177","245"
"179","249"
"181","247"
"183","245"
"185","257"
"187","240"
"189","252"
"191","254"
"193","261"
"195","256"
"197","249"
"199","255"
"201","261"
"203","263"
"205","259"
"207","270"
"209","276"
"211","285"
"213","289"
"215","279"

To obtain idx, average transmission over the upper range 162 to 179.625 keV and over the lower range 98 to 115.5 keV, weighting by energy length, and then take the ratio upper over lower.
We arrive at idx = 1.17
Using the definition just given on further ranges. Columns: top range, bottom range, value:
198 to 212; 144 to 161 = 1.13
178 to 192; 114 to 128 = 1.94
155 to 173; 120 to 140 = 1.47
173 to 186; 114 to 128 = 1.93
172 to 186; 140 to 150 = 1.09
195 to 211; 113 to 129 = 1.98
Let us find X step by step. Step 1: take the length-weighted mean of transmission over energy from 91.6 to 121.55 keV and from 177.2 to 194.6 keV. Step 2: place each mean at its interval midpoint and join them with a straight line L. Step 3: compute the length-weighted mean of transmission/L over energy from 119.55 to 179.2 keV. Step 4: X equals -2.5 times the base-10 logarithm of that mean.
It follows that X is 0.07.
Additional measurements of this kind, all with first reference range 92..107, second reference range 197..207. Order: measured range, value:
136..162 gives 0.095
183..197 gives 0.021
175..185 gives 0.035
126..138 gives 0.336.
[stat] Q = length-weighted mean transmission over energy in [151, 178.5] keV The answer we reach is 243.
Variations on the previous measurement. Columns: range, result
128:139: 187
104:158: 189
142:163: 235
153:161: 242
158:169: 245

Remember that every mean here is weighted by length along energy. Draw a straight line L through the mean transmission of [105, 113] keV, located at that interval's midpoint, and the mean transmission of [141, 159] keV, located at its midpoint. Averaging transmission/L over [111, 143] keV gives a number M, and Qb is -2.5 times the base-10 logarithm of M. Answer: 0.30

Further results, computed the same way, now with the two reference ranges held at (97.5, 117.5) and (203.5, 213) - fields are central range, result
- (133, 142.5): 0.10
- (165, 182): 0.02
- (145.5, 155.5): -0.02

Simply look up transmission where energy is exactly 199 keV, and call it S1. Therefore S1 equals 255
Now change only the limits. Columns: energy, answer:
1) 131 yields 179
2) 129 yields 169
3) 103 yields 235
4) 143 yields 218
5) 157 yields 254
